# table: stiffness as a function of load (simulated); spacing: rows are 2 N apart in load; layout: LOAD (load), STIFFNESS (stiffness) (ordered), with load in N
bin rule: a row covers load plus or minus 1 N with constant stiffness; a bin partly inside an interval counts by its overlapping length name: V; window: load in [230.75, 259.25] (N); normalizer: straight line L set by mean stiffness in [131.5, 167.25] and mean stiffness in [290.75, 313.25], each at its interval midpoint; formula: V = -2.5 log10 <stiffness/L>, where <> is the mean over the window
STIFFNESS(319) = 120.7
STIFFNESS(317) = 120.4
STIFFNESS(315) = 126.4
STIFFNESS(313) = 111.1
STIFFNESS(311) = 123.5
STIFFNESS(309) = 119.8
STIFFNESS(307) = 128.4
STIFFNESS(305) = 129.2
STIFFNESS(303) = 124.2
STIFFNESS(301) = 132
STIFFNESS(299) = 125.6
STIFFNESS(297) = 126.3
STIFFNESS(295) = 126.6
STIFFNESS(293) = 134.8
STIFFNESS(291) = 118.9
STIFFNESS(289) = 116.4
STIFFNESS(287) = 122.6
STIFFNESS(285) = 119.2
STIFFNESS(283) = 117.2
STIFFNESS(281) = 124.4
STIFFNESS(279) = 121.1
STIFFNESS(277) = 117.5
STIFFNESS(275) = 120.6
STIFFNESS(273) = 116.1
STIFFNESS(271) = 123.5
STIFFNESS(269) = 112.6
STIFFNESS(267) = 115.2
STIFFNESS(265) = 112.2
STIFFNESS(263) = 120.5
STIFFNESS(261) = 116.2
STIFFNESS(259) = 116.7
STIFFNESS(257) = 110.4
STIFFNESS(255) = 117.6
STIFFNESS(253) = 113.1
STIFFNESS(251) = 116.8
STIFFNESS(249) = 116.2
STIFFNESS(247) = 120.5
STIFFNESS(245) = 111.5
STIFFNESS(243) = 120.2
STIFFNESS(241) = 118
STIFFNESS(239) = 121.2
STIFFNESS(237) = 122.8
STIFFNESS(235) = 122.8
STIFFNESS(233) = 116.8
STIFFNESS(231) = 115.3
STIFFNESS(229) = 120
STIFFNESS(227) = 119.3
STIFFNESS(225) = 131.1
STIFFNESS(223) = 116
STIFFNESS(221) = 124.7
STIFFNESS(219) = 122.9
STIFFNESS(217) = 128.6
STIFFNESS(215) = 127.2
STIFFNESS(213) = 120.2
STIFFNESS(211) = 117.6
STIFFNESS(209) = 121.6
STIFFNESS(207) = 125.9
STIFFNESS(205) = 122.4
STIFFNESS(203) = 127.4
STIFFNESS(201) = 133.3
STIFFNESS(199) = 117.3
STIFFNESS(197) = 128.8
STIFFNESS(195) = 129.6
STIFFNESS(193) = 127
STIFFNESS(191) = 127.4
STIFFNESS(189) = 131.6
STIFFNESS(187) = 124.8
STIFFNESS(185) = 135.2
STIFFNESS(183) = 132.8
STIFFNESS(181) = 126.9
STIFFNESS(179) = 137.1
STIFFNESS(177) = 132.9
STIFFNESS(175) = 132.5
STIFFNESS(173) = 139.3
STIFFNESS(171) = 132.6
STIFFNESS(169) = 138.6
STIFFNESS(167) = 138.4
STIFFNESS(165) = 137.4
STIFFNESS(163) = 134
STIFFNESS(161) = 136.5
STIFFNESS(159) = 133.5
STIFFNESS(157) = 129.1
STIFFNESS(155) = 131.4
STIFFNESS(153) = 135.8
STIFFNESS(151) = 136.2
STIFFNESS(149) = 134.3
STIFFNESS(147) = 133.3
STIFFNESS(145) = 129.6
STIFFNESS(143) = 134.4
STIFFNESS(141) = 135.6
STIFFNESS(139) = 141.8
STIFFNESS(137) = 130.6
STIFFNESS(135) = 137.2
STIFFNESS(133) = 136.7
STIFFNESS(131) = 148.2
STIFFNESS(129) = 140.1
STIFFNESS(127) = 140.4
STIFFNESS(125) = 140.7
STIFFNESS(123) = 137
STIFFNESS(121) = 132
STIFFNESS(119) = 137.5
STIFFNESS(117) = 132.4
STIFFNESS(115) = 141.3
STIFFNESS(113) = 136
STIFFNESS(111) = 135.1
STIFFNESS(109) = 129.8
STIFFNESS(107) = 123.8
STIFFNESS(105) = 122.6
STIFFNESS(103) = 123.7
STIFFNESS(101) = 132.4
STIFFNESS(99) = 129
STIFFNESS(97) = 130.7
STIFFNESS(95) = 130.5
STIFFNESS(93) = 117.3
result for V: 0.10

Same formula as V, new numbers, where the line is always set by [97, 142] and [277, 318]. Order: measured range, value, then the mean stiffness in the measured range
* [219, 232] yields 0.06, 121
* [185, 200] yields 0.02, 127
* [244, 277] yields 0.08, 116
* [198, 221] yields 0.04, 124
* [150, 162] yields -0.01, 134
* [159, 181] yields -0.03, 135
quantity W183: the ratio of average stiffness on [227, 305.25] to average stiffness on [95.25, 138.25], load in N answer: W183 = 0.9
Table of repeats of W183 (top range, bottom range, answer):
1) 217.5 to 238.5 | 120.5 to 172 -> 0.89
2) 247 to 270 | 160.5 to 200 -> 0.87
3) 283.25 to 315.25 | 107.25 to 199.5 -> 0.92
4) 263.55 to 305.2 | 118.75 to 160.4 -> 0.89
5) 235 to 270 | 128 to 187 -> 0.86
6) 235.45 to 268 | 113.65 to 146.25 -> 0.85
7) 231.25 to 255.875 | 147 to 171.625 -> 0.88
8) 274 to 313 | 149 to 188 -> 0.92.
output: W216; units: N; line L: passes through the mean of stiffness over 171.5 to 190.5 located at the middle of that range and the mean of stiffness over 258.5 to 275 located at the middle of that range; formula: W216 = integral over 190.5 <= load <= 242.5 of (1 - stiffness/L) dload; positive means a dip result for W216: 1.1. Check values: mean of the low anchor 132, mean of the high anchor 117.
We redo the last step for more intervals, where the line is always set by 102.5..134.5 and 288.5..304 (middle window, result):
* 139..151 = -0.1 N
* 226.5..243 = 1.2 N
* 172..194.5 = 0.0 N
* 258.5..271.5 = 1.1 N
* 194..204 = 0.3 N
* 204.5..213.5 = 0.6 N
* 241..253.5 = 1.1 N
